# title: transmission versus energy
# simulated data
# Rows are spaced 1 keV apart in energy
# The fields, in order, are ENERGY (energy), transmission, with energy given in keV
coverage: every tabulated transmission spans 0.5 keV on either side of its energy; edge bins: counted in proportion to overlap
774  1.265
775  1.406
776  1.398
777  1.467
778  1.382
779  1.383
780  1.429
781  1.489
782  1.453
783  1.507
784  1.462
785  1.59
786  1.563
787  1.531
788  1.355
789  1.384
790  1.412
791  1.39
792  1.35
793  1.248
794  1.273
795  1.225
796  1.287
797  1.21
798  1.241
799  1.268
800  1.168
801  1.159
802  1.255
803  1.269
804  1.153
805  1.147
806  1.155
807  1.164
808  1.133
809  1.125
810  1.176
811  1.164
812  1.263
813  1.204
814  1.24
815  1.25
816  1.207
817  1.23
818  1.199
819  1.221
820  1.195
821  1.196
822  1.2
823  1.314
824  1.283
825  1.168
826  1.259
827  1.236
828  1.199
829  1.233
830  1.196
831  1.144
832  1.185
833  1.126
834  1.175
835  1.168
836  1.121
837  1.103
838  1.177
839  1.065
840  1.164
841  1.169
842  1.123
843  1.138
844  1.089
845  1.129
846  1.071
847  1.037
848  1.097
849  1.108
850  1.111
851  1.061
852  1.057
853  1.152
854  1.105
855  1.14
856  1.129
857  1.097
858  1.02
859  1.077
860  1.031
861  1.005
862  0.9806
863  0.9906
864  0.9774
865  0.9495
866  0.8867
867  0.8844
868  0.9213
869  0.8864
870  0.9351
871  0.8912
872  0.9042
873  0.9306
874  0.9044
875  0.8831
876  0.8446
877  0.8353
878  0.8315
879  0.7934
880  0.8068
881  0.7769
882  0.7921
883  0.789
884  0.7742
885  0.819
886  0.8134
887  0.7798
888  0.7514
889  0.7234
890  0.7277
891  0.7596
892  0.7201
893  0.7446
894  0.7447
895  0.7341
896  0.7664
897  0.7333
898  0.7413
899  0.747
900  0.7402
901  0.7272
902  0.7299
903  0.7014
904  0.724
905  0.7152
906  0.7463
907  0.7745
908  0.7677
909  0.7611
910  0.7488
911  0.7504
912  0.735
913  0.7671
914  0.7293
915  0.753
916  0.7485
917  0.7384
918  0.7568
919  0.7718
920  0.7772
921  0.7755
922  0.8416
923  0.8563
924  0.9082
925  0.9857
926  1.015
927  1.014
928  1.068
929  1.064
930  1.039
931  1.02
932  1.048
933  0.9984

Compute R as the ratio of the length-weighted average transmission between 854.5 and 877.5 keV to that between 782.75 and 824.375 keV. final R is 0.76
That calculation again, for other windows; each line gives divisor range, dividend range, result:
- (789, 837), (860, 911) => 0.67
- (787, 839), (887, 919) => 0.61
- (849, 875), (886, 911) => 0.74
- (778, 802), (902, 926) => 0.57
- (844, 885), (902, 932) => 0.86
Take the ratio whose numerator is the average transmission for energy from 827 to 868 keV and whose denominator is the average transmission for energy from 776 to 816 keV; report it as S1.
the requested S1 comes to 0.84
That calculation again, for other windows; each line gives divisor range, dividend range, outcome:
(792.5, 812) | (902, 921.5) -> 0.62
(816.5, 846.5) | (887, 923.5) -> 0.64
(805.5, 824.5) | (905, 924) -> 0.64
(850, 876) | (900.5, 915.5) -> 0.75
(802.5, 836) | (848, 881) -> 0.81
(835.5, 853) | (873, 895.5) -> 0.71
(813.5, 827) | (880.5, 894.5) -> 0.62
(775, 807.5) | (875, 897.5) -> 0.58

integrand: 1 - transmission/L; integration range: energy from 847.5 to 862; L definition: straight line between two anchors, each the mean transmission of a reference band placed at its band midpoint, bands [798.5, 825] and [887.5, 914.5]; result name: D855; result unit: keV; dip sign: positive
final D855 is -1.48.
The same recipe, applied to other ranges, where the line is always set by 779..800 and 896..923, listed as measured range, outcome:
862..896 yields 2.9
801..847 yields 0.6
